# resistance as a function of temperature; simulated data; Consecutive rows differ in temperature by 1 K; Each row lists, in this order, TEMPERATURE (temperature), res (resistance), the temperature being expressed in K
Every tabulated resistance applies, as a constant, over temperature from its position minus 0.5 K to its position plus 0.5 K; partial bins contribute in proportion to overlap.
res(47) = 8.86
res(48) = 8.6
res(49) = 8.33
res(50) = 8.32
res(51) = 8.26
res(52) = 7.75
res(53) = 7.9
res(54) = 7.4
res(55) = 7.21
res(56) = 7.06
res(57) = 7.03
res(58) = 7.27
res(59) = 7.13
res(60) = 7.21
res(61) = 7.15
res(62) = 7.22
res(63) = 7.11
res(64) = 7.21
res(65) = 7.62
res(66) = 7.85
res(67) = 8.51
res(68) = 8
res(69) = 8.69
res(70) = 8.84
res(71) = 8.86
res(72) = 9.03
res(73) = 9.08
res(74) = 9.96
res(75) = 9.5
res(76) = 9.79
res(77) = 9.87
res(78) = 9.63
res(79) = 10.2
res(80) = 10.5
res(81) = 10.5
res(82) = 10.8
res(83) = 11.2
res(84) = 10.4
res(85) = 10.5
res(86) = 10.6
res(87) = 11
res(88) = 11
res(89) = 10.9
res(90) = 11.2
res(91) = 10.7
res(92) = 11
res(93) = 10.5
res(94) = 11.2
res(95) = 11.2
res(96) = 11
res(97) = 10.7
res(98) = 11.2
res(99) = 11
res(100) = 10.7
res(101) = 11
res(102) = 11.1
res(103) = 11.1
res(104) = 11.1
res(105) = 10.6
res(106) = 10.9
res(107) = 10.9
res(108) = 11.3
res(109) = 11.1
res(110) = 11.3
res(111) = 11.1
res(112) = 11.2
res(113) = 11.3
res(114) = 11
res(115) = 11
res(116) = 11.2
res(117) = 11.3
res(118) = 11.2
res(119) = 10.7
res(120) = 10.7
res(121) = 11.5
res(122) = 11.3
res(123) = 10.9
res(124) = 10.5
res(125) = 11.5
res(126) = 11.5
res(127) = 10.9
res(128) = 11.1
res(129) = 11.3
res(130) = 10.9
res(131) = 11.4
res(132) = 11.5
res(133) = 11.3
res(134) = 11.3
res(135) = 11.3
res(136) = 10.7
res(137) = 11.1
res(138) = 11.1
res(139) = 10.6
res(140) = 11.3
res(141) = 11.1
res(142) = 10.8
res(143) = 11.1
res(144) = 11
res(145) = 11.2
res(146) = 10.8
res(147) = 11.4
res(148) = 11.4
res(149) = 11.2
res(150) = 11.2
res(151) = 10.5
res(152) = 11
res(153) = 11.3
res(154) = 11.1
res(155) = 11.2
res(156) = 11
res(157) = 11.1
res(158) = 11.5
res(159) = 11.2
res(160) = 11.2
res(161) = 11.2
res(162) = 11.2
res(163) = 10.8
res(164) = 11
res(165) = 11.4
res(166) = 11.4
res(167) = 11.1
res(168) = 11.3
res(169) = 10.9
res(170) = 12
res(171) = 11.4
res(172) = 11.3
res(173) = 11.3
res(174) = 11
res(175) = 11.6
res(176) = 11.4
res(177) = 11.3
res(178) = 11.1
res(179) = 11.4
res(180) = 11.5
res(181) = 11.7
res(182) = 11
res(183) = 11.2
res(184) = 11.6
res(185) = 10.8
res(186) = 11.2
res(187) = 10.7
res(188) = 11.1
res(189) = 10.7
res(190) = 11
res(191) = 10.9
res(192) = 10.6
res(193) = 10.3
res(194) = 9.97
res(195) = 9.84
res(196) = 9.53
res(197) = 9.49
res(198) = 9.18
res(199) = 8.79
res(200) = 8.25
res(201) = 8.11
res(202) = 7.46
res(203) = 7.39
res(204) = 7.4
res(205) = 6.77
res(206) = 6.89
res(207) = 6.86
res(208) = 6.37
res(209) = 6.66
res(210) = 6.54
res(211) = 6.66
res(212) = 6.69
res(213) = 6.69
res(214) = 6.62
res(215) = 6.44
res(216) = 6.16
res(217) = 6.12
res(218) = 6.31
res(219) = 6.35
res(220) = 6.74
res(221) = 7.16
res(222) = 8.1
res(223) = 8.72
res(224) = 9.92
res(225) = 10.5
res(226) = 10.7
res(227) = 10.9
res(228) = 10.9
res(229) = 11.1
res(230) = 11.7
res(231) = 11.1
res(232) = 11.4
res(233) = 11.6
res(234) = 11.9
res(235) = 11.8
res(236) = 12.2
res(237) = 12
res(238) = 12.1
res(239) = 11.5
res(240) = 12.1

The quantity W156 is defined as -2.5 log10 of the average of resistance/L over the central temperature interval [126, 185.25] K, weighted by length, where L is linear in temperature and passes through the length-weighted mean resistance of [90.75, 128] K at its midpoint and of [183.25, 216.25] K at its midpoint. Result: -0.15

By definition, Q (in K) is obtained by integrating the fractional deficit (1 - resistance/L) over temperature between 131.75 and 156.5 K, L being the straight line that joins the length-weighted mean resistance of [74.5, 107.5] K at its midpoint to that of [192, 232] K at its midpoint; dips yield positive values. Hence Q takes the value -3.69 K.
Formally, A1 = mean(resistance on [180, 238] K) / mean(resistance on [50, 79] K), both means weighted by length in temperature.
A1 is 1.13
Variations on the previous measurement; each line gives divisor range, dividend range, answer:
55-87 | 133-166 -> 1.25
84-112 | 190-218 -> 0.72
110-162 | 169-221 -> 0.83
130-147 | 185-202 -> 0.89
